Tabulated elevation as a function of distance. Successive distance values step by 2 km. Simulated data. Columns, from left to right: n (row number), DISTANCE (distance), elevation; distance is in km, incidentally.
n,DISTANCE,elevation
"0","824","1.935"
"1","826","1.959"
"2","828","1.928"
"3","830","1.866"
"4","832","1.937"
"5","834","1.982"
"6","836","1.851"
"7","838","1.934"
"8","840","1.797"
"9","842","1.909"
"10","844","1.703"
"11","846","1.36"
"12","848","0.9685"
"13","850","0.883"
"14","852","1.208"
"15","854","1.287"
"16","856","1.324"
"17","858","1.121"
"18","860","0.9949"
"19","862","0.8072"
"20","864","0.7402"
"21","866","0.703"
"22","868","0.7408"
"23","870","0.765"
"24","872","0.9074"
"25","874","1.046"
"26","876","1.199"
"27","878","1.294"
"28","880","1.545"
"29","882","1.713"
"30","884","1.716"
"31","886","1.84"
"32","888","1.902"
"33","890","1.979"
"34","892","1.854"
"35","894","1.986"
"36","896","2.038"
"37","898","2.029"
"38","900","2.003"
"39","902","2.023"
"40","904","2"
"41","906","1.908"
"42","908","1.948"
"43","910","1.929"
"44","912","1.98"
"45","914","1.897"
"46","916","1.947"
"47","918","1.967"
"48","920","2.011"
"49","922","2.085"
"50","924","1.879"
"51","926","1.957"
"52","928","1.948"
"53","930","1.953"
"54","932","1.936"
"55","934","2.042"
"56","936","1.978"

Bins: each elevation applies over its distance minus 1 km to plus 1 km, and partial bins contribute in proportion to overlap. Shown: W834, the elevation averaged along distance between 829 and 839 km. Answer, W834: 1.91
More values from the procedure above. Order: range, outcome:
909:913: 1.95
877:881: 1.42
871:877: 1.05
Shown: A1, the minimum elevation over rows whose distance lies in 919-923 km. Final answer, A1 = 2.011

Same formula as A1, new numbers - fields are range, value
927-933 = 1.936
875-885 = 1.199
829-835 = 1.866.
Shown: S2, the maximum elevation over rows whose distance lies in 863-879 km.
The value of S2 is 1.294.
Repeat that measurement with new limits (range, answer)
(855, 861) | 1.324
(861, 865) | 0.8072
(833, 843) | 1.982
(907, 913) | 1.98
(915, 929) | 2.085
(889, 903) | 2.038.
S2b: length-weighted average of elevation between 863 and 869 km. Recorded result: 0.728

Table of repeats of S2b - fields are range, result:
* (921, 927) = 1.97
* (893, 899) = 2.02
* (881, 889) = 1.79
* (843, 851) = 1.23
